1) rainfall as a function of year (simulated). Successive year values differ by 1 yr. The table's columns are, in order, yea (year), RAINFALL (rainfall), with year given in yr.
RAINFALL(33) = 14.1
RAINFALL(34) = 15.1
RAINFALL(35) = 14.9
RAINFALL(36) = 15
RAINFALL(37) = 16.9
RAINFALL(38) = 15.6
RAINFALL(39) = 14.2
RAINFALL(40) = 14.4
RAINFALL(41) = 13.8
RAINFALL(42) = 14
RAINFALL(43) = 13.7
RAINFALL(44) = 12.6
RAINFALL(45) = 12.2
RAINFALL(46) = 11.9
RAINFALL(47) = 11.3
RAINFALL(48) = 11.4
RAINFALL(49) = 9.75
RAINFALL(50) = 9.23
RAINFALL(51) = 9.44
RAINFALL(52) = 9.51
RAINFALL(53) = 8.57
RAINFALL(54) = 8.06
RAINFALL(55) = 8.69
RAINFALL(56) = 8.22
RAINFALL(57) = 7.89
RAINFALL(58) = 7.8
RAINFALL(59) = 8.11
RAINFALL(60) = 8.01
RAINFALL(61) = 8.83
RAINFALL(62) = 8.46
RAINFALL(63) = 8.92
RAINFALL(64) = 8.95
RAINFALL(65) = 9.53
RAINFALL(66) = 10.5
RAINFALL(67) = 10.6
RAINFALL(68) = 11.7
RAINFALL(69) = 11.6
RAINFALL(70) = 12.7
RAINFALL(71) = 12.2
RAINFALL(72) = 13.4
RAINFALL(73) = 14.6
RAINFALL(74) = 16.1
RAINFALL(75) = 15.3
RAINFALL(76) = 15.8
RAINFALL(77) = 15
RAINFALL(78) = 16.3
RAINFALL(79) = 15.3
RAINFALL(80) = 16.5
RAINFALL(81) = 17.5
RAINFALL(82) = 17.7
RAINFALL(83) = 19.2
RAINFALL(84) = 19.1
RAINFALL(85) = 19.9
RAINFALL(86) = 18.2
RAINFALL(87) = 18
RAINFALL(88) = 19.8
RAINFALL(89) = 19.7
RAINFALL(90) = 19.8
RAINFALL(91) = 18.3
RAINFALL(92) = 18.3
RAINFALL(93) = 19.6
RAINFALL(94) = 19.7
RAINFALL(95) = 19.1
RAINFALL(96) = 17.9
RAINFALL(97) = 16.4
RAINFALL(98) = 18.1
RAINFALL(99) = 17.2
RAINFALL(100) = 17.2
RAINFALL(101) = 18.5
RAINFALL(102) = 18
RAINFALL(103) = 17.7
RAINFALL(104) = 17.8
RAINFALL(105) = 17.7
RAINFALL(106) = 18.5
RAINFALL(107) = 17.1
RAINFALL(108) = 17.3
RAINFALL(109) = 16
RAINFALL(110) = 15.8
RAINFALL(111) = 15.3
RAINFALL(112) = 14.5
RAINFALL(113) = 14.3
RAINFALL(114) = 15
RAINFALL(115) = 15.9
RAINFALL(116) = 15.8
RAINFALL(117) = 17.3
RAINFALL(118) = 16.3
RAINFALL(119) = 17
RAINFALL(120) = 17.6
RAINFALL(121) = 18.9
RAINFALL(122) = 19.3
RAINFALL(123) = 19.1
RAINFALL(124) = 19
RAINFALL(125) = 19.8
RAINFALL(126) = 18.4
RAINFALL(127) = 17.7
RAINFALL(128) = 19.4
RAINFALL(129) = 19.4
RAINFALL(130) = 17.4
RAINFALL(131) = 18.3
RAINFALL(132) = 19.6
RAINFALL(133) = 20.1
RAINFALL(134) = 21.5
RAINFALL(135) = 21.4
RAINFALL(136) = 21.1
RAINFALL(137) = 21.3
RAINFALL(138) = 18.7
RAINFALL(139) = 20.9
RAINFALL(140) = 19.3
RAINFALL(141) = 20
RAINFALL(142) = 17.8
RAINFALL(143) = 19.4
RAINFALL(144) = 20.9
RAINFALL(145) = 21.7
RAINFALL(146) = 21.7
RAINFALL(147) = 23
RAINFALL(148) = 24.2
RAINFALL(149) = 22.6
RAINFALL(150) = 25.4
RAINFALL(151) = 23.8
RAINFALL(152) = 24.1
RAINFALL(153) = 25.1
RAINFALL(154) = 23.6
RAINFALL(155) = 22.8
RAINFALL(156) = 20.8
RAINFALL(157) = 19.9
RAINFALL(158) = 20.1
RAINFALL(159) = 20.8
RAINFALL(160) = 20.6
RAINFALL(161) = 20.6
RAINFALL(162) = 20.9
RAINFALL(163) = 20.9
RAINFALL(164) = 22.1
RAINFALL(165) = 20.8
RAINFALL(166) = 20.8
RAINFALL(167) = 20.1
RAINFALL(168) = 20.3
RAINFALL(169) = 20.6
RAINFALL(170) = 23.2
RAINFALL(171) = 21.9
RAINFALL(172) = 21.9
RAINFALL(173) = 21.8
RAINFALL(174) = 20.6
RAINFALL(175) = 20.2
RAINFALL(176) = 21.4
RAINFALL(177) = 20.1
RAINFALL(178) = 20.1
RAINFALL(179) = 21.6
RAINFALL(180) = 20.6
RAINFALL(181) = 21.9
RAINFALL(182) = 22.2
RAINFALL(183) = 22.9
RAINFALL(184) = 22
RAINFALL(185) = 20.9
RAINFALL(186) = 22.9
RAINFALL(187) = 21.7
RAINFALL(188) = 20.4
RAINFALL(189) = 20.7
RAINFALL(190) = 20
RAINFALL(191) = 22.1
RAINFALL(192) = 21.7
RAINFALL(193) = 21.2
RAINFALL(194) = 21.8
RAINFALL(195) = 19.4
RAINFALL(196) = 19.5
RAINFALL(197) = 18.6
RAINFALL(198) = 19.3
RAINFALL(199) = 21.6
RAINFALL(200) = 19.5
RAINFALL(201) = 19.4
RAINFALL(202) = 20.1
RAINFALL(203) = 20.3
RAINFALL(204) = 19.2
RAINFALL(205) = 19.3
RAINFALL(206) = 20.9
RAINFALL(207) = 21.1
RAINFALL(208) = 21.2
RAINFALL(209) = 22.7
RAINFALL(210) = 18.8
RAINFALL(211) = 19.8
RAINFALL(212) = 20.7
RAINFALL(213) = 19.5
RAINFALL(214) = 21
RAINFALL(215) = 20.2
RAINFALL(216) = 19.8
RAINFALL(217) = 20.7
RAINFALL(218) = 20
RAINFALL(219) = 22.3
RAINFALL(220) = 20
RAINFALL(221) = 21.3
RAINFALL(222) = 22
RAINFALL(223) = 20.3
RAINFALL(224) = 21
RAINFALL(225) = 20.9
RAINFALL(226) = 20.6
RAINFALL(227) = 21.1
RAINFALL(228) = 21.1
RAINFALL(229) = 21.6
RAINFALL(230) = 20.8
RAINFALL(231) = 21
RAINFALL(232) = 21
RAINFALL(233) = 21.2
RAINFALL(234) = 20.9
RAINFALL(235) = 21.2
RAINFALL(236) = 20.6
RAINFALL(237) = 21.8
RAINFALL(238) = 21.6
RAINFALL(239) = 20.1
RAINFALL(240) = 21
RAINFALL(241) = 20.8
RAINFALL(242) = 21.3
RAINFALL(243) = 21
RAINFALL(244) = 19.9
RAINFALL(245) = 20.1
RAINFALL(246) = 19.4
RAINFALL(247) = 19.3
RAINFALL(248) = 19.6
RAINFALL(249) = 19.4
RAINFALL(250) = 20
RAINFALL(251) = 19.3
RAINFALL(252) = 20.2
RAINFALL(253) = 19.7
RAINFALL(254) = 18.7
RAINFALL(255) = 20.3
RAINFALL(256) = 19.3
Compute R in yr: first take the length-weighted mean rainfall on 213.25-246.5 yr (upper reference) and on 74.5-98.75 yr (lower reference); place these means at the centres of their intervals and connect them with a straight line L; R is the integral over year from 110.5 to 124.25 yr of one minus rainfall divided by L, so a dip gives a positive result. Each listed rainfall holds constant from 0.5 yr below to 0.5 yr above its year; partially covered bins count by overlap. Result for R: 1.3 yr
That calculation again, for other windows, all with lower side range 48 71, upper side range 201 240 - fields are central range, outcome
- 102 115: -3.66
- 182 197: -2.14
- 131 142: -3.98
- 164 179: -3.27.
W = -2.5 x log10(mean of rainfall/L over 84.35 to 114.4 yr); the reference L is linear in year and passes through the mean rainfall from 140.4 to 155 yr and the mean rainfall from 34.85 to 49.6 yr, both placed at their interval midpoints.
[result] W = 0.03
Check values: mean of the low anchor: 13.4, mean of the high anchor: 22.4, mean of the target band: 17.7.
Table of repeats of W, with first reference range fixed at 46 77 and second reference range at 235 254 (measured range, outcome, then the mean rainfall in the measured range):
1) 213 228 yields -0.097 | 20.8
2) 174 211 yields -0.185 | 20.7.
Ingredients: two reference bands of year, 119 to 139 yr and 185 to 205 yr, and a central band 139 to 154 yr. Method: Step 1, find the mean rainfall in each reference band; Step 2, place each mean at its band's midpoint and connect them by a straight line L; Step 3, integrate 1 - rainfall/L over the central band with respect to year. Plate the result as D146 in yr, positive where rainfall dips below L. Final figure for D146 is -1.9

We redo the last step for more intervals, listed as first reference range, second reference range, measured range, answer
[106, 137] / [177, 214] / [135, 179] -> -4.81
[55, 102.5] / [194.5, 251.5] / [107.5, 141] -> -3.11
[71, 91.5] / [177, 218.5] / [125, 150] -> -1.96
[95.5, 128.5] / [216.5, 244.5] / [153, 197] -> -4.42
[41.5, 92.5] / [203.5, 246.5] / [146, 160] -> -4.41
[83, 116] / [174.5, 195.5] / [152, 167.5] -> -0.96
